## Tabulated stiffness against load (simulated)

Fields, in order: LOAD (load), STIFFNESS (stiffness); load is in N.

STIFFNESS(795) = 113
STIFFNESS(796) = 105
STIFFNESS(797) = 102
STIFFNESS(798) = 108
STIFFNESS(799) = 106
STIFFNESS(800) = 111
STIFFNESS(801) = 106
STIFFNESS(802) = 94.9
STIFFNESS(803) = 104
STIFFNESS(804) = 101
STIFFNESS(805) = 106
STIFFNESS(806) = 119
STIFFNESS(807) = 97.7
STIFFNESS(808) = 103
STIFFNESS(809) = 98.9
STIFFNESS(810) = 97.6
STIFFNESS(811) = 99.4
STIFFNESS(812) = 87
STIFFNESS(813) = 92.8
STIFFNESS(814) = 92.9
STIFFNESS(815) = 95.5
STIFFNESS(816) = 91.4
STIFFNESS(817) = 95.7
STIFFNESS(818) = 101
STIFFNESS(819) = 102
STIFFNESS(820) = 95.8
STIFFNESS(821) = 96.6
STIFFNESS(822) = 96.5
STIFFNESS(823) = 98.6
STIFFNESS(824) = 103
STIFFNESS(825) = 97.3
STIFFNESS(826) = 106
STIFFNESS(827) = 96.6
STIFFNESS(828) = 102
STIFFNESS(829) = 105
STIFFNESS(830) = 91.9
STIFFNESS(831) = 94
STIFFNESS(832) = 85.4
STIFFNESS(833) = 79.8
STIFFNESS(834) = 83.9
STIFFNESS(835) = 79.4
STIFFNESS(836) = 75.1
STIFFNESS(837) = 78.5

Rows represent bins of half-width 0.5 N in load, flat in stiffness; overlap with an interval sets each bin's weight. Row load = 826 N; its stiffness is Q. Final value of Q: 106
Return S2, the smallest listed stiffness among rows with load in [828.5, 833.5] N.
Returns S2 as 79.8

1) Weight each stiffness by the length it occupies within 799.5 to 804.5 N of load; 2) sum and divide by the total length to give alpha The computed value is 103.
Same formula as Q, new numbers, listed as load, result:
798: 108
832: 85.4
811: 99.4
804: 101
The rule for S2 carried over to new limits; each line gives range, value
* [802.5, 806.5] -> 101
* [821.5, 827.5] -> 96.5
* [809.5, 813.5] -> 87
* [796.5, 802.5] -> 94.9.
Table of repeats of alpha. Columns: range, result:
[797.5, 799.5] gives 107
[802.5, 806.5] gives 108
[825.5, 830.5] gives 100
